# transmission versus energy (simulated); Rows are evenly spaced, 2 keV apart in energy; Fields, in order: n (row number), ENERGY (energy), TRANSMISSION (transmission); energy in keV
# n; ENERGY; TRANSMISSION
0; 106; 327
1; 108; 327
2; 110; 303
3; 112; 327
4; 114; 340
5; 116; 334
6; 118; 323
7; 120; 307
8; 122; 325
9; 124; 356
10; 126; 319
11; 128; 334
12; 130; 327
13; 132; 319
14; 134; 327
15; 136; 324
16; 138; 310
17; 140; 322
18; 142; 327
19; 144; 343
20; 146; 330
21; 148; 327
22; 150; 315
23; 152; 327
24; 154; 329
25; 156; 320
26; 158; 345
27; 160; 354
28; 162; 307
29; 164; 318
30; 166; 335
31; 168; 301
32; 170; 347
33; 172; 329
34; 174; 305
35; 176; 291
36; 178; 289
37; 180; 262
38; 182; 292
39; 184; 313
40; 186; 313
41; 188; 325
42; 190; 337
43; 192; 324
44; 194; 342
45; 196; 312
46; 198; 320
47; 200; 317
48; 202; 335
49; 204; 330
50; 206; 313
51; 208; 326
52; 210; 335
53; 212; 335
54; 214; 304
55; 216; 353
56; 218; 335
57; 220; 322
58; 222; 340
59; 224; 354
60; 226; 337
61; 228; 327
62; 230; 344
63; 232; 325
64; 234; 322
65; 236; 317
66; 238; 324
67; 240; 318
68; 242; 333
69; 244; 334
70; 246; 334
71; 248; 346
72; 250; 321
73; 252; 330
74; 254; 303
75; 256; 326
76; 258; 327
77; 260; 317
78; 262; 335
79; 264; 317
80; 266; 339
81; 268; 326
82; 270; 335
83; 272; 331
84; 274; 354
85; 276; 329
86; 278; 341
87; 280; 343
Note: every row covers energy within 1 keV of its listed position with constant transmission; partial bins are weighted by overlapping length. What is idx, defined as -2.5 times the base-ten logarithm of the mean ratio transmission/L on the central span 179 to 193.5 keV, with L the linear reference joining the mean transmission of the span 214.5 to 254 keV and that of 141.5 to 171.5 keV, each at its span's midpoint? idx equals 0.06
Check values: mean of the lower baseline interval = 328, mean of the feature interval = 311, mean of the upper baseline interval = 331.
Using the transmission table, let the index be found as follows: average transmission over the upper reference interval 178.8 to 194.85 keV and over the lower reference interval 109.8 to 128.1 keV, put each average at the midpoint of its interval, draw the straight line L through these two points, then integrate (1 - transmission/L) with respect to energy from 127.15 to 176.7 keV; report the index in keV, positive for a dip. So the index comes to -0.7 keV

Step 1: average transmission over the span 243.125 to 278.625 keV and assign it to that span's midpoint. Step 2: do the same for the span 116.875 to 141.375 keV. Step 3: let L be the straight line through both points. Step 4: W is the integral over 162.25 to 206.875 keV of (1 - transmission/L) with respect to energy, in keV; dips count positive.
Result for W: 1.5 keV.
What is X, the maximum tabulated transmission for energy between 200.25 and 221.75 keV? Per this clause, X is 353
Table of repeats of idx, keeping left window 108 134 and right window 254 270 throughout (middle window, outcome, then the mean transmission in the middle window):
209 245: -0.02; 331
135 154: 0.00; 325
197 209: 0.01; 324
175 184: 0.14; 287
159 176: 0.01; 323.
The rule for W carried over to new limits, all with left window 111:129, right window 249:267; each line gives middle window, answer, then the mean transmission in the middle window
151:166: -0.1 keV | 329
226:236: -0.1 keV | 329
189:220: -0.2 keV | 328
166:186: 1.3 keV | 305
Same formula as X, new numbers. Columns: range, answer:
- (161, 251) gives 354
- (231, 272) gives 346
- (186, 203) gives 342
